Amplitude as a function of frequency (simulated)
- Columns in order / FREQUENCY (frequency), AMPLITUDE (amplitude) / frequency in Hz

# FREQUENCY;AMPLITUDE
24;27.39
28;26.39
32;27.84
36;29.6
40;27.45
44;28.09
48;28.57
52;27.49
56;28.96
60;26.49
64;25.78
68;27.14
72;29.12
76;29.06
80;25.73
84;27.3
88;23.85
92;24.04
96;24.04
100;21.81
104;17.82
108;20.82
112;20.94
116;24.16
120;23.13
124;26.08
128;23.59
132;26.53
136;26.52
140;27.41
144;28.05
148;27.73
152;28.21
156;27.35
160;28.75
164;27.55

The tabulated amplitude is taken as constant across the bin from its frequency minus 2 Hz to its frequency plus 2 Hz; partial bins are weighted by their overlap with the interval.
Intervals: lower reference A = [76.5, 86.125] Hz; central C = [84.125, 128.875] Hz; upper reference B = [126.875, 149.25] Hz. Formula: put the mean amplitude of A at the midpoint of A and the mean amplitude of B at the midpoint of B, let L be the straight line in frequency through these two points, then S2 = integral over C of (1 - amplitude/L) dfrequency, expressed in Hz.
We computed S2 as 6.5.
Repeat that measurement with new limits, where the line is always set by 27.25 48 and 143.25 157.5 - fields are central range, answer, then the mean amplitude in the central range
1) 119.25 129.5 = 1.3 Hz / 24.4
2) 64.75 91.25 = 1.1 Hz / 26.8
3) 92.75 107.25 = 3.4 Hz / 21.4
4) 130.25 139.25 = 0.4 Hz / 26.6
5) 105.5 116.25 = 2.5 Hz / 21.4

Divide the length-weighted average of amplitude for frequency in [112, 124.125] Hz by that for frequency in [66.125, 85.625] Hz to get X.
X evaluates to 0.85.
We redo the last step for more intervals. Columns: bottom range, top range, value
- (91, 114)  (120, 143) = 1.20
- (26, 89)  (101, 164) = 0.92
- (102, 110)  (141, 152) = 1.44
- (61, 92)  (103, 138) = 0.88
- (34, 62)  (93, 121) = 0.78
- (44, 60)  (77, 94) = 0.91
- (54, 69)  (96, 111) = 0.76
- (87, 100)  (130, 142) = 1.13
